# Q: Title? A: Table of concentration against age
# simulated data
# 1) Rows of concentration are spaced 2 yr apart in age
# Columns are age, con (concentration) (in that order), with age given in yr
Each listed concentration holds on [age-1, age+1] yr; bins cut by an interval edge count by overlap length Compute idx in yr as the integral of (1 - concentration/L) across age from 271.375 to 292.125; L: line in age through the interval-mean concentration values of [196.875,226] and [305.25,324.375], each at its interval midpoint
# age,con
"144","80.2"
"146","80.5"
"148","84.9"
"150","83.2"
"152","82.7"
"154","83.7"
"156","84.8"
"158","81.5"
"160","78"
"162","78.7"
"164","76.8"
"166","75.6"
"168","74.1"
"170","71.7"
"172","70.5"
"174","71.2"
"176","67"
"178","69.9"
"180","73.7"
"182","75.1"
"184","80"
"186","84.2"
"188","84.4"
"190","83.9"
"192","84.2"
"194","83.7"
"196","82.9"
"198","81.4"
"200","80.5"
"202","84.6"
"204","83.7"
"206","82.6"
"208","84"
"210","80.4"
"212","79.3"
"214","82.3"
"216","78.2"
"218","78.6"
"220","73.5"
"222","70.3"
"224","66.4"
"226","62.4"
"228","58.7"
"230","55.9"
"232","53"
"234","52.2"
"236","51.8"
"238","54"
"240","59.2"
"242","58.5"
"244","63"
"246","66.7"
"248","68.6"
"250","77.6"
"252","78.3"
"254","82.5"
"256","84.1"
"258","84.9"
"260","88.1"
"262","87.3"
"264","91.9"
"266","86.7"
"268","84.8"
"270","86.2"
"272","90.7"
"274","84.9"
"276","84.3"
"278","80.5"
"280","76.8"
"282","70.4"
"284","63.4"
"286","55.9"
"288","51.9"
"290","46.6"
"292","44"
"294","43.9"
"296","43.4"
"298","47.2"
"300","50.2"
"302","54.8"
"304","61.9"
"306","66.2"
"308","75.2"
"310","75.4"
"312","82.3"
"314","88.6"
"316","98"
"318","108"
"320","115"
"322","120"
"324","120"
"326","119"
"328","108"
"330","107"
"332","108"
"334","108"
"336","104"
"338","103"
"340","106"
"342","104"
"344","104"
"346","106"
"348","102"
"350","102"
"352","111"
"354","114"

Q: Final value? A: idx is 4.7 yr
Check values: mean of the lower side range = 78.4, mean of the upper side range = 94.4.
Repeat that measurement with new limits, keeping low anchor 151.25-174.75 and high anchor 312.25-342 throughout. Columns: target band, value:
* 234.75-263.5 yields 6.6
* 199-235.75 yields 6.3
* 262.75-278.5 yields 1.7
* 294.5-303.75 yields 4.8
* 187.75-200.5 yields 0.0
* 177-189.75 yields 0.5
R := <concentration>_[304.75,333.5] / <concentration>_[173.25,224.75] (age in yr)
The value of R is 1.3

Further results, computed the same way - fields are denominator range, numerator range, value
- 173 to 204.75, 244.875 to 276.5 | 1.04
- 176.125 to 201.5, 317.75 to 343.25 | 1.38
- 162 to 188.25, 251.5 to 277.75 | 1.15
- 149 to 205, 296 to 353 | 1.19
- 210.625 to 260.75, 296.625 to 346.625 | 1.35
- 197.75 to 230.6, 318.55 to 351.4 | 1.44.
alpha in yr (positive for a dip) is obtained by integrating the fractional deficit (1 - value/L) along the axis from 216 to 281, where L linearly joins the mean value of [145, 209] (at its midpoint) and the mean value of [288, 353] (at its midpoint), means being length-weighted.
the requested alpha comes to 8.18 yr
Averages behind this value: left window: 79.5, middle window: 73.3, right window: 88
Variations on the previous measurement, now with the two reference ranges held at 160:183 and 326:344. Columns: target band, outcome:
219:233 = 3.56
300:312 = 4.07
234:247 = 4.32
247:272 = 2.08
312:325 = -0.37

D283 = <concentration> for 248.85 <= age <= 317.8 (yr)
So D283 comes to 73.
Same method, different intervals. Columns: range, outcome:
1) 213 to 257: 67.1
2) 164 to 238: 74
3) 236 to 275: 77.1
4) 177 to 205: 80.9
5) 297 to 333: 89.2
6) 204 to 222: 79.5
